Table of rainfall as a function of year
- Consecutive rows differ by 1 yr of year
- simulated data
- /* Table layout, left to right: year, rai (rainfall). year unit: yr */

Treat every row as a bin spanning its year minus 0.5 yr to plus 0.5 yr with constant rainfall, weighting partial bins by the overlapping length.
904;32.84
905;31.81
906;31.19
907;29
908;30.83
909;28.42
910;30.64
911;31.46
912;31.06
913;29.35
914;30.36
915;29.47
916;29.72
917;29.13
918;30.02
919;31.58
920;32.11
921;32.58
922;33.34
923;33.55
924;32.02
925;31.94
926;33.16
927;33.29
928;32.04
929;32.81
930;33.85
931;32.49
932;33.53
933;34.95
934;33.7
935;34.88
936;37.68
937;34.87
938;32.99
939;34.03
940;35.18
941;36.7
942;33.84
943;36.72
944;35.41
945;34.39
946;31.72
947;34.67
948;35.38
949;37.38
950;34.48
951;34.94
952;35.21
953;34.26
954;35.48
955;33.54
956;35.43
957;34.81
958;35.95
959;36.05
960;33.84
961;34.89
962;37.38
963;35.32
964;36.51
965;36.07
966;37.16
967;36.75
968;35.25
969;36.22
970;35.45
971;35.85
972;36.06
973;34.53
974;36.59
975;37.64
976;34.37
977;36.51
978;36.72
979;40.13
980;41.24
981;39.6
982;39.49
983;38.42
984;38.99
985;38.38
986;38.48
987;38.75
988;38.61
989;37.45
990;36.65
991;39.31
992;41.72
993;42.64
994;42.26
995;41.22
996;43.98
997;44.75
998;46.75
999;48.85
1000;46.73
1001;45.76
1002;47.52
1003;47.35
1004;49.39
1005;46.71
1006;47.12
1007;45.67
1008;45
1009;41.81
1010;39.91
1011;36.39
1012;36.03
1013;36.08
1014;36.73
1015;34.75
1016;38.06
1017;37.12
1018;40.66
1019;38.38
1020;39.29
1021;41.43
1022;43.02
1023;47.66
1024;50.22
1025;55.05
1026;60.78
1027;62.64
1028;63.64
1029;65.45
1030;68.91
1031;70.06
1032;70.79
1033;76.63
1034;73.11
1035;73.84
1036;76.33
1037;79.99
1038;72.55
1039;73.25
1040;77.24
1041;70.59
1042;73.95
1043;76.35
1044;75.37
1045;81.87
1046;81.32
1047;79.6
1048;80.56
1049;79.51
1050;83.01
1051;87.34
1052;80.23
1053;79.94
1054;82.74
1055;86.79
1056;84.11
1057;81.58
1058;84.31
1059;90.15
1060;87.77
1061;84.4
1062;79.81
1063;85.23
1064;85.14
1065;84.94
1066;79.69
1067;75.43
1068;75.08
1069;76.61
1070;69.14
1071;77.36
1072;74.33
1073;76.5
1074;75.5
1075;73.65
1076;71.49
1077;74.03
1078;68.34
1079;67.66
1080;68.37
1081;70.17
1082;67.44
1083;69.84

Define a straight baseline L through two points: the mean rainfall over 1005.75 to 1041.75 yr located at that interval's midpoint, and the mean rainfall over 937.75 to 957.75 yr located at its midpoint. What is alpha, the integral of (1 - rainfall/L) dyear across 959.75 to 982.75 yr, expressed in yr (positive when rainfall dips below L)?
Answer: 2.4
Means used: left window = 34.9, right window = 54.8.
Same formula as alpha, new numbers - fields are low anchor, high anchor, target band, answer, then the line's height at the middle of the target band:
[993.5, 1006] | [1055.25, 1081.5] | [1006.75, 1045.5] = 1.3 yr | 58.2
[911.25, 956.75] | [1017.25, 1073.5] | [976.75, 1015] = 9.4 yr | 55.2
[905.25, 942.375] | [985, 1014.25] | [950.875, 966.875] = 0.7 yr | 37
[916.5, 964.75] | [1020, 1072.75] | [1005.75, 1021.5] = 5.7 yr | 61.8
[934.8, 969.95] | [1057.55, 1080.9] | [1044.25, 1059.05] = -2.4 yr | 71.1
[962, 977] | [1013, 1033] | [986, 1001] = 0.3 yr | 42.8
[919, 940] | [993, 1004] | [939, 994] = 4.5 yr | 40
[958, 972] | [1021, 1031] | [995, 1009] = 0.8 yr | 48.9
